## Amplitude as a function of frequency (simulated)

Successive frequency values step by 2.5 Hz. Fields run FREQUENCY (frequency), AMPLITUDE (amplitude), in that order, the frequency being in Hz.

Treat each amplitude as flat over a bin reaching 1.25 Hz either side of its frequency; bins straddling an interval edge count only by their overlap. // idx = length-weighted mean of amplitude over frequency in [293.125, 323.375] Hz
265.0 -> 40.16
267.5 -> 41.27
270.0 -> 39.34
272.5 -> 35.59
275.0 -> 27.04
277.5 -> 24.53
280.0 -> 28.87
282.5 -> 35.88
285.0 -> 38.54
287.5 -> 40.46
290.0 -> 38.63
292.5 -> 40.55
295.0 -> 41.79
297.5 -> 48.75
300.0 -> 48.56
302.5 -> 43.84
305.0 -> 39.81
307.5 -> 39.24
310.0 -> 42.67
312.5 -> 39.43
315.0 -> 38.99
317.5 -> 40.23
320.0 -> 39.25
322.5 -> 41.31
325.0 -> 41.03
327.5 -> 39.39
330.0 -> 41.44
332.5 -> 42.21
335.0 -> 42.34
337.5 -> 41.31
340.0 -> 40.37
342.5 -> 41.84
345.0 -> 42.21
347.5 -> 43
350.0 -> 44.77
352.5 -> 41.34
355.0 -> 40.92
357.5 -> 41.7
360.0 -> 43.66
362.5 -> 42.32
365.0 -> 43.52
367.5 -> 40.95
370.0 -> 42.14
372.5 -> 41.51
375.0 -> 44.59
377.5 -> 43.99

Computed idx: 42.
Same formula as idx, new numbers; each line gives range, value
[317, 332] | 40.5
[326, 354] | 41.8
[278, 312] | 40.2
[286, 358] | 41.6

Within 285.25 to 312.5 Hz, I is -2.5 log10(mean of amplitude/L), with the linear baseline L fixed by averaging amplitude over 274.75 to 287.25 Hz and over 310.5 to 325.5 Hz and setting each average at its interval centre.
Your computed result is -0.17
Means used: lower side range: 32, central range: 42.1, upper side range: 40.1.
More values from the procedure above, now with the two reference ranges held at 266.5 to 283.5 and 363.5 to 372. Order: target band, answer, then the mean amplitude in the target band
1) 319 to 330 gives -0.07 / 40.4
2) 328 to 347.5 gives -0.07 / 41.7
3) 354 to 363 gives -0.02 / 42.2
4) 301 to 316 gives -0.13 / 40.8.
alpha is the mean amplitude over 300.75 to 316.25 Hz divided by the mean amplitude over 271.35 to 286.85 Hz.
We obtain 1.3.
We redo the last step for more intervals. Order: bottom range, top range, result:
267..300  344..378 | 1.14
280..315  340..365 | 1.04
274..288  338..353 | 1.31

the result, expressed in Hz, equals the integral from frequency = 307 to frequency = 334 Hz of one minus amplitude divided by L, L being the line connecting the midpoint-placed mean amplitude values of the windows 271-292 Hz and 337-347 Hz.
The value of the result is -1.2 Hz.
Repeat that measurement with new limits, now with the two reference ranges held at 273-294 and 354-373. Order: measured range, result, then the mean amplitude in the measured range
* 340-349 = -0.4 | 42.1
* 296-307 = -2.6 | 44.8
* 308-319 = -0.9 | 40.2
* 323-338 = -0.9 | 41.3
